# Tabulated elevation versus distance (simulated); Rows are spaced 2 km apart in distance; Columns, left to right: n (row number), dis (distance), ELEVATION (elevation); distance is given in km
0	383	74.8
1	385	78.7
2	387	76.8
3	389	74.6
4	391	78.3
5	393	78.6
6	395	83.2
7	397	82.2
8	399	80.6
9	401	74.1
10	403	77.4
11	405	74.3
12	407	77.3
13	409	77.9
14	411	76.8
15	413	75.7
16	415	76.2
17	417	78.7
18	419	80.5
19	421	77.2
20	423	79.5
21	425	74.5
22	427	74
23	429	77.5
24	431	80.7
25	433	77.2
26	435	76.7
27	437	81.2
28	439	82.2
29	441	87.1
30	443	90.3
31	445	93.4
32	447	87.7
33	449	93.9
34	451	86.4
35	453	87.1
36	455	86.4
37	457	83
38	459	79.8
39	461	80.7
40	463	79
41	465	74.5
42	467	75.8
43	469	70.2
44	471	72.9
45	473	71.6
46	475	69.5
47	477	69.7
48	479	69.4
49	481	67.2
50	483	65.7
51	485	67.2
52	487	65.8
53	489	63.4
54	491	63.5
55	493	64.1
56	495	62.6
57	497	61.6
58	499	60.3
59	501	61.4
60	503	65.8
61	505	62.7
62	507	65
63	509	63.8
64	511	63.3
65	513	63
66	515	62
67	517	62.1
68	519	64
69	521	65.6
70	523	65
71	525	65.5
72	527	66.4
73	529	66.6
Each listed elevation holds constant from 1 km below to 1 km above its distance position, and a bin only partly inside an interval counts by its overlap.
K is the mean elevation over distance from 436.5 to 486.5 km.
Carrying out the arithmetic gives 78.7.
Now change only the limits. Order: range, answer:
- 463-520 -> 66.2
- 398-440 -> 77.6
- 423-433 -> 77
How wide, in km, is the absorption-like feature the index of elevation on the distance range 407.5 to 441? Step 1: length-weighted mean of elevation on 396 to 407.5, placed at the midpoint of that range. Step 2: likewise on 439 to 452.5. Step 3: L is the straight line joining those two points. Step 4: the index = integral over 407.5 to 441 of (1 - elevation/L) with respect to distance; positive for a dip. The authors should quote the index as 2.1 km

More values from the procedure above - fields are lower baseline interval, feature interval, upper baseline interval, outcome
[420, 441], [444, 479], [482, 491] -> -4.14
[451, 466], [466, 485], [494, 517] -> 1.24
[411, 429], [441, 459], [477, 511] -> -4.00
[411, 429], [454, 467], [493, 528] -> -1.68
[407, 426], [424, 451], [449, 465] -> -0.80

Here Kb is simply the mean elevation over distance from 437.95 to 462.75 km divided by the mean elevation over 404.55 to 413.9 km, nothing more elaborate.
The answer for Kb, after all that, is 1.13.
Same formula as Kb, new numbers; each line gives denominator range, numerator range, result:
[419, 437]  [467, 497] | 0.87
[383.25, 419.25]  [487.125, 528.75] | 0.82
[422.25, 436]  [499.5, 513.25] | 0.82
